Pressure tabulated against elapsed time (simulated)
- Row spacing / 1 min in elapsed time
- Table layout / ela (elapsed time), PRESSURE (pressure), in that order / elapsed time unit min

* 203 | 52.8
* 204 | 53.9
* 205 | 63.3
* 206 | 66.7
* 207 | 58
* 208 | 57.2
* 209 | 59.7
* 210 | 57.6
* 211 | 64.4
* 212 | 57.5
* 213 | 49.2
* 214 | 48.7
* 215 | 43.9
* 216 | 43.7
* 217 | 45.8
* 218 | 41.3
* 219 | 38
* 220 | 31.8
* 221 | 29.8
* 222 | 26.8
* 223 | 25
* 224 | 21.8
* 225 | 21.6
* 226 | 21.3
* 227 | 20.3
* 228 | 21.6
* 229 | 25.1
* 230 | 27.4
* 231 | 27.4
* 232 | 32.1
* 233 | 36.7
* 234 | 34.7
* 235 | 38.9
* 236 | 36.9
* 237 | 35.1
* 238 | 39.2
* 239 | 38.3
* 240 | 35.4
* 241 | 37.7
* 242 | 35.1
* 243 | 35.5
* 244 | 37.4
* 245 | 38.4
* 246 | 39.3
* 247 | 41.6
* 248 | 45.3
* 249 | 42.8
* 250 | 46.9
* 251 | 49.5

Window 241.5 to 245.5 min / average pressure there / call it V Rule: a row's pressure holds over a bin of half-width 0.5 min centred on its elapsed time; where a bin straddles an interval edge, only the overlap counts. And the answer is 36.6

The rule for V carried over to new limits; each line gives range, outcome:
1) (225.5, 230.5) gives 23.1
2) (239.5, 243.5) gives 35.9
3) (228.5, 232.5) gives 28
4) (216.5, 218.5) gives 43.5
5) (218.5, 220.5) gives 34.9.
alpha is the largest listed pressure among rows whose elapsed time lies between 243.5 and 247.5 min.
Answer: 41.6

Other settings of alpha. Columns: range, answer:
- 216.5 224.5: 45.8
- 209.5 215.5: 64.4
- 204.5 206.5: 66.7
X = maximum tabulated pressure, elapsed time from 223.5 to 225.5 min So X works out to 21.8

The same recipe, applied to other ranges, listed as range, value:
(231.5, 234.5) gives 36.7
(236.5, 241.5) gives 39.2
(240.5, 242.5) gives 37.7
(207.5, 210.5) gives 59.7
